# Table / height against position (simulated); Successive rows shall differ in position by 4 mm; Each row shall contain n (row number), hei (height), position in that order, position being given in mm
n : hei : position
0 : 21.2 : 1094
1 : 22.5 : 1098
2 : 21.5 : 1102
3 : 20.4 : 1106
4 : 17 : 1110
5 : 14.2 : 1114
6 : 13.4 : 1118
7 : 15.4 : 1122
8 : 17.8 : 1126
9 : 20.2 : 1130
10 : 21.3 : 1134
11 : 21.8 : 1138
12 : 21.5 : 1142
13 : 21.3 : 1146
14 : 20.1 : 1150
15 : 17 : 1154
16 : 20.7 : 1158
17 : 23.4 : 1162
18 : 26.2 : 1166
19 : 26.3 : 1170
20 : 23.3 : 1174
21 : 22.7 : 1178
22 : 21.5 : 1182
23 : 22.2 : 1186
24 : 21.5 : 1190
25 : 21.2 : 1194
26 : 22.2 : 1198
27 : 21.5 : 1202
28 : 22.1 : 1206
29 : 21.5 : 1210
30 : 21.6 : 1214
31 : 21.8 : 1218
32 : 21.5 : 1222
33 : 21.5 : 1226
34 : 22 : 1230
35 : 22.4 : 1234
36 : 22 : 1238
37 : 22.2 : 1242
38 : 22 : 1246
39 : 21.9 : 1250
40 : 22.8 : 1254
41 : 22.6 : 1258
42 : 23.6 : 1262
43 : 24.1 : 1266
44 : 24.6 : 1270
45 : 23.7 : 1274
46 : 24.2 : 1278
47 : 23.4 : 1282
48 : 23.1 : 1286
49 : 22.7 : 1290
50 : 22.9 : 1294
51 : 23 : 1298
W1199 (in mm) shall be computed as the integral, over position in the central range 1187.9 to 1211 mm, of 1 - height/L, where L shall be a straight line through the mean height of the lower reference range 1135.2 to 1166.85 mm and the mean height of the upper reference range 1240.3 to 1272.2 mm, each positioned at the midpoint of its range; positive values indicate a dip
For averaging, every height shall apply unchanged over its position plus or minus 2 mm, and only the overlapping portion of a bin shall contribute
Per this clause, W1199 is 0.4 mm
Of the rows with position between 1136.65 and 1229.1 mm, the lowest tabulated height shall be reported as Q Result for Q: 17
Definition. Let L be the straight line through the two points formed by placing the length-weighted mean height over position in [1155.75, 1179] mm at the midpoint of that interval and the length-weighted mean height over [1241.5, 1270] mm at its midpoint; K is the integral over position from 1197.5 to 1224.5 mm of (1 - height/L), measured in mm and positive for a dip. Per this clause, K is 1.9 mm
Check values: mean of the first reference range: 23.7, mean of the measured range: 21.7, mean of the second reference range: 22.9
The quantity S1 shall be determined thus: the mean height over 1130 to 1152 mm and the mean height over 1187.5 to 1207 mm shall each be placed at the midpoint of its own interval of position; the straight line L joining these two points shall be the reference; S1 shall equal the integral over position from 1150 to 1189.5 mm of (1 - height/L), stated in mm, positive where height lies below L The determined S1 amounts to -1.9 mm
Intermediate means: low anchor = 21.1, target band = 22.4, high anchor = 21.7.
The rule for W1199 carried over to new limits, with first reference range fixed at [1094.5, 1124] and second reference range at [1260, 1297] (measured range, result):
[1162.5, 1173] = -3.0 mm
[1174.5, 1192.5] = -1.5 mm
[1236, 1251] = 0.3 mm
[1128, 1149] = -2.5 mm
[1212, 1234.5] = 0.0 mm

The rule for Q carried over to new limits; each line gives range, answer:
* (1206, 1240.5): 21.5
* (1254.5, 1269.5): 22.6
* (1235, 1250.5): 21.9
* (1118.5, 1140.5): 15.4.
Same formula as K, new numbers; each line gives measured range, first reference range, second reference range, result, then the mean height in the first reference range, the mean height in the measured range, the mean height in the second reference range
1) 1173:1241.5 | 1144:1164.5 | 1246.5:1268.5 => -0.23 mm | 20.6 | 21.9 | 23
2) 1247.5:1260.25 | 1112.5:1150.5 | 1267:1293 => 0.17 mm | 18.7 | 22.4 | 23.6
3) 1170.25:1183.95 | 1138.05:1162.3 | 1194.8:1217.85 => -1.21 mm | 20.6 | 23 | 21.8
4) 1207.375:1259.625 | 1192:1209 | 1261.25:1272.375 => 2.16 mm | 21.7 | 22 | 24.1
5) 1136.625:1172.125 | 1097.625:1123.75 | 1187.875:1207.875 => -4.37 mm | 17.5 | 22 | 21.7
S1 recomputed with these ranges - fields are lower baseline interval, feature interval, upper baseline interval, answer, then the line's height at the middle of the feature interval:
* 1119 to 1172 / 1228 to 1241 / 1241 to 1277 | 0.3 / 22.6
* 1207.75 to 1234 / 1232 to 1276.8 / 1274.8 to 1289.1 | -0.4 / 22.7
